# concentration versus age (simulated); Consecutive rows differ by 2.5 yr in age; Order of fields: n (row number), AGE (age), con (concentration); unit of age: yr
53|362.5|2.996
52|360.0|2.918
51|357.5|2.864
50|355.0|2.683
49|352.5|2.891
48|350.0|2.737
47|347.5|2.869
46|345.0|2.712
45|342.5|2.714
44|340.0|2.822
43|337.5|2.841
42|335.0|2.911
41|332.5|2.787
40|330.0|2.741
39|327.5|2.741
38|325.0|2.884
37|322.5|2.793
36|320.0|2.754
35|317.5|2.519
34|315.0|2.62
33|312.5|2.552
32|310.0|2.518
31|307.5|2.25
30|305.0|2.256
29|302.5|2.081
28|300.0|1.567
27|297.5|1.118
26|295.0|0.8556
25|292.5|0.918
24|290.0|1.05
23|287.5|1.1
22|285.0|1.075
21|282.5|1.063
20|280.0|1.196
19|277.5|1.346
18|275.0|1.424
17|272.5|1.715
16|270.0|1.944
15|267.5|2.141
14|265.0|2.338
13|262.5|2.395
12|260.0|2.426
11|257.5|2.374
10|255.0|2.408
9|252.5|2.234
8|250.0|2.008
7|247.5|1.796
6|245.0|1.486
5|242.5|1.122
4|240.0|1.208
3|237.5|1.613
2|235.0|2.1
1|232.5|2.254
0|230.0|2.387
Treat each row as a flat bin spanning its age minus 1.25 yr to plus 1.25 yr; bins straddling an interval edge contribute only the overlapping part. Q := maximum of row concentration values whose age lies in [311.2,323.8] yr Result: 2.793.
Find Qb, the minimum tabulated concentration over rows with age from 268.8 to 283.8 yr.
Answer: 1.063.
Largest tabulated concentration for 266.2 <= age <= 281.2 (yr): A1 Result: 2.141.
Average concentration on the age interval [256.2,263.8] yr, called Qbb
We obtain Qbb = 2.4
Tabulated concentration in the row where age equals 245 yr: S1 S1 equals 1.486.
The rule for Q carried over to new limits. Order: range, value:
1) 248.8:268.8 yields 2.426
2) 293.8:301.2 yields 1.567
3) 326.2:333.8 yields 2.787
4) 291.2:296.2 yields 0.918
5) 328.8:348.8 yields 2.911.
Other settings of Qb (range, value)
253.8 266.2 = 2.338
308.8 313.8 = 2.518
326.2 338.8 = 2.741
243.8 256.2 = 1.486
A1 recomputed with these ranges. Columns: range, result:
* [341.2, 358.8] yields 2.891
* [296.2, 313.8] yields 2.552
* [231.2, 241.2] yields 2.254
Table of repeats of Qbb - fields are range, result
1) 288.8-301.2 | 1.1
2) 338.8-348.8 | 2.78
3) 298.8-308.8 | 2.04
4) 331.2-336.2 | 2.85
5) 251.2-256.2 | 2.32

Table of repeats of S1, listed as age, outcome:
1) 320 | 2.754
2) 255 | 2.408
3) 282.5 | 1.063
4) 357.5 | 2.864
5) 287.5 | 1.1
